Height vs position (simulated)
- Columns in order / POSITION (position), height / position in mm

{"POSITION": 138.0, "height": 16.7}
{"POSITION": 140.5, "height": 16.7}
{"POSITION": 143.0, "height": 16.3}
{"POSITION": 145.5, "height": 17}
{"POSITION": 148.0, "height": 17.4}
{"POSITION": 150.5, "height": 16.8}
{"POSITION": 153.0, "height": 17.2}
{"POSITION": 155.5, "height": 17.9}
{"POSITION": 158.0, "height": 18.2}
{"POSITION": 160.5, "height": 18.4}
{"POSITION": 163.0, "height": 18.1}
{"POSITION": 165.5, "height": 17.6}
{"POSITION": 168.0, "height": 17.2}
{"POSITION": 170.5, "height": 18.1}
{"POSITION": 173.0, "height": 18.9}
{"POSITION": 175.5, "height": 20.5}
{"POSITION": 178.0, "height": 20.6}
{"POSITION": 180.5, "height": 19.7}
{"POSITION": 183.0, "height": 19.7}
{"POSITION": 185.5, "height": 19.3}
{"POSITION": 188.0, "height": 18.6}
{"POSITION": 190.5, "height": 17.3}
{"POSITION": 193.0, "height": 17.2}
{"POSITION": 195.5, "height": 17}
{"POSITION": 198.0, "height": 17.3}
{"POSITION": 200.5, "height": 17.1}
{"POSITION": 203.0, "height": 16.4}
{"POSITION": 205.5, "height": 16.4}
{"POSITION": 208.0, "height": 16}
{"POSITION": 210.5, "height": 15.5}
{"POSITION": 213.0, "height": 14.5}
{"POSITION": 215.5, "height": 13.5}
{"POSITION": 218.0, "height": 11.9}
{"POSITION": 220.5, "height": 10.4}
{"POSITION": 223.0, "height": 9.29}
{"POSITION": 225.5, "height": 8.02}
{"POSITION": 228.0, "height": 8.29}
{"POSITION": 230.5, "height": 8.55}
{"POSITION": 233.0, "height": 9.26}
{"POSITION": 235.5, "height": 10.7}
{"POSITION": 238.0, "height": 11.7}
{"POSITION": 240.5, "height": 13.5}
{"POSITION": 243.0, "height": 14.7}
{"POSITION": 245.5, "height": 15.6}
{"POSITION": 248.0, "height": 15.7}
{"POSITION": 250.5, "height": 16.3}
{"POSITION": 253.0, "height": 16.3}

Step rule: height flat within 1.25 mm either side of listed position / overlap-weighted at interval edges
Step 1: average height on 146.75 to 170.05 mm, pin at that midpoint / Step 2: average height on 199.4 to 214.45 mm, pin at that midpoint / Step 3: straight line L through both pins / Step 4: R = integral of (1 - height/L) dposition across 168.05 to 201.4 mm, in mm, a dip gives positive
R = -3.58 mm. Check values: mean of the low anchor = 17.7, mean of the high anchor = 15.9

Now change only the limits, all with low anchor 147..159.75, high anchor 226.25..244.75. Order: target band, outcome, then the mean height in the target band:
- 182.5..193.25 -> -2.6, 18.4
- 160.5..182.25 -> -3.7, 18.8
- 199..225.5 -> -1.8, 13.8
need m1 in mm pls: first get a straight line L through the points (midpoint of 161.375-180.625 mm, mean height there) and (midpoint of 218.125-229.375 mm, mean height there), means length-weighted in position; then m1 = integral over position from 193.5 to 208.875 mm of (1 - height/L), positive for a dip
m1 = -4.0 mm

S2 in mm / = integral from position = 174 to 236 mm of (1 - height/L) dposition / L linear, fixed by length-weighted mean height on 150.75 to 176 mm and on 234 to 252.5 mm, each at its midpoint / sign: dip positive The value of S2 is 4.6 mm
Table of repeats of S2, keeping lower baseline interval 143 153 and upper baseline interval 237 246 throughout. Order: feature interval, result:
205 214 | -0.4 mm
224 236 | 4.5 mm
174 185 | -2.9 mm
